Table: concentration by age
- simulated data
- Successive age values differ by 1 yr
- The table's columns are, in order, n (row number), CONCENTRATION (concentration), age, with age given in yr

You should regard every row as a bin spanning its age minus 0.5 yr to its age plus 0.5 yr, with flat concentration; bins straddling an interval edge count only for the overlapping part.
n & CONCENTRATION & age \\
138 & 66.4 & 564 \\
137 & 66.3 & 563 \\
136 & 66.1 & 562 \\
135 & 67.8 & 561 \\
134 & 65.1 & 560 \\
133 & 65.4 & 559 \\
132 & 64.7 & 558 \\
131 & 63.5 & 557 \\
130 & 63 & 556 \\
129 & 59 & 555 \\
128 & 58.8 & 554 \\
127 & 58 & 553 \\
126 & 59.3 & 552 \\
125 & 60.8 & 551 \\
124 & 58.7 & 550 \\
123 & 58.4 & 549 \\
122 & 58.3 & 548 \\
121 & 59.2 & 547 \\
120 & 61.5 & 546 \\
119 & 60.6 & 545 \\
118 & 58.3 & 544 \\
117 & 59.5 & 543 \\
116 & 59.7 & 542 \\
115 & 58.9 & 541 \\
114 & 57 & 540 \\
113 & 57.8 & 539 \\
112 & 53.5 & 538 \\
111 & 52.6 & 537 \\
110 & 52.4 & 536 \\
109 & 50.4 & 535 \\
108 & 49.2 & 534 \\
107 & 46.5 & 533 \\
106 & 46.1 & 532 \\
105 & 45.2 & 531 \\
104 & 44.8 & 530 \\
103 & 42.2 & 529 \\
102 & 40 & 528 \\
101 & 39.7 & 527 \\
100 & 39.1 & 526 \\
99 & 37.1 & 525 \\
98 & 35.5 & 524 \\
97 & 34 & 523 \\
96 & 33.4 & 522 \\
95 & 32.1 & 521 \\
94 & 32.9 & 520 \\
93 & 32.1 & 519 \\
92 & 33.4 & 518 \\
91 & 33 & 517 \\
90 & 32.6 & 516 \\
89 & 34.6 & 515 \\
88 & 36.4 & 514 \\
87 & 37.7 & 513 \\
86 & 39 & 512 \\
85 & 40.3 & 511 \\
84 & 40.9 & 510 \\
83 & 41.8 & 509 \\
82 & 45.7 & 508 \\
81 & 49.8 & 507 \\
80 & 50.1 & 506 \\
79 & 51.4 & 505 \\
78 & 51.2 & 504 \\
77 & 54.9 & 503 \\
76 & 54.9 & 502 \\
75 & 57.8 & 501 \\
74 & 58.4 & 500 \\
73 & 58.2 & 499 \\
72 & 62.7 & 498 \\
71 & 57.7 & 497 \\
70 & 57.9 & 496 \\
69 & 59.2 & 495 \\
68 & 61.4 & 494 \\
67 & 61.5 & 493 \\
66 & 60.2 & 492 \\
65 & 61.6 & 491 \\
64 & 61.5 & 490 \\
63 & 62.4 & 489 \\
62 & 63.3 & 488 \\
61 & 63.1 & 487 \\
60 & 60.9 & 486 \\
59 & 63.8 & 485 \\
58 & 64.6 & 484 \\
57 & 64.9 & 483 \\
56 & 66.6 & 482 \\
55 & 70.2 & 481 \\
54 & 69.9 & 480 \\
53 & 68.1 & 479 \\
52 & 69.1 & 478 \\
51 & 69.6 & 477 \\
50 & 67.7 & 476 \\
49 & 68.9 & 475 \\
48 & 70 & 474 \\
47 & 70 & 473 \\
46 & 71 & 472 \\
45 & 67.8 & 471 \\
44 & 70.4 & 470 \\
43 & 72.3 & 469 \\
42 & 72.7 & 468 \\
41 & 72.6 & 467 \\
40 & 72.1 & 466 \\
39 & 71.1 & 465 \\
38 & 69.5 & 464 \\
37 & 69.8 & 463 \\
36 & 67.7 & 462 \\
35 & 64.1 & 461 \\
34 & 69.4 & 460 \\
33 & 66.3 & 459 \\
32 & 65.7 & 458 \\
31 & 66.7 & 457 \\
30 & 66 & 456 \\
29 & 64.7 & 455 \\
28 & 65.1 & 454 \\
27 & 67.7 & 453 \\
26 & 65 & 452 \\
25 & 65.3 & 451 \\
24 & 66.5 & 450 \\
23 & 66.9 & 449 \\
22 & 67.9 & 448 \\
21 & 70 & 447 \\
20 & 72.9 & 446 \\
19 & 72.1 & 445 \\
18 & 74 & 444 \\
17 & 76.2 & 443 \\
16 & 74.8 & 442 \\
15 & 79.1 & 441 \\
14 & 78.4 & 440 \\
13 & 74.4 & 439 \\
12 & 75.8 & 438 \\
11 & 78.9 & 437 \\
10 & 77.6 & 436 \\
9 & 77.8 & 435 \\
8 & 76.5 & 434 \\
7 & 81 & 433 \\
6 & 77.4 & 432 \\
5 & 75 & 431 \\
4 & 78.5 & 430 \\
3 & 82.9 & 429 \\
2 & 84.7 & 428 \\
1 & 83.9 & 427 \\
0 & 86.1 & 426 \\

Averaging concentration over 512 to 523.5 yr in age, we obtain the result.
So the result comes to 34.1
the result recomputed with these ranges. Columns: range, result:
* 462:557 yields 55.4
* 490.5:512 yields 53.8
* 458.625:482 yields 69.5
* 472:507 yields 62.1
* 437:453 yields 72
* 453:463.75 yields 66.7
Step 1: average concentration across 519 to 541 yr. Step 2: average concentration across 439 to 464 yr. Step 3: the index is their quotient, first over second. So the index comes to 0.63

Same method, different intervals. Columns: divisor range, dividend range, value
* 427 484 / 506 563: 0.69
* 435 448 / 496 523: 0.59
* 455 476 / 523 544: 0.70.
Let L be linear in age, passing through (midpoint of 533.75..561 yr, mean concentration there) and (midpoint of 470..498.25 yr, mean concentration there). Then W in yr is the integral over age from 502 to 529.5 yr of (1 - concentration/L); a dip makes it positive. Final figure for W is 9.8 yr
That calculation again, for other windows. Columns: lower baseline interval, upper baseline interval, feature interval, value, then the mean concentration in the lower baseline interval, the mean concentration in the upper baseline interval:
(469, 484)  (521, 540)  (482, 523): 5.21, 68.8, 44.4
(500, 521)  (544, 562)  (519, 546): 3.04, 42.7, 61.3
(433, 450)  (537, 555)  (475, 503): 1.87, 74.5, 58.6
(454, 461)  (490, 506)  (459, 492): -2.69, 66.2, 57.8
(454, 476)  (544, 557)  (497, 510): 2.41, 68.9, 59.7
